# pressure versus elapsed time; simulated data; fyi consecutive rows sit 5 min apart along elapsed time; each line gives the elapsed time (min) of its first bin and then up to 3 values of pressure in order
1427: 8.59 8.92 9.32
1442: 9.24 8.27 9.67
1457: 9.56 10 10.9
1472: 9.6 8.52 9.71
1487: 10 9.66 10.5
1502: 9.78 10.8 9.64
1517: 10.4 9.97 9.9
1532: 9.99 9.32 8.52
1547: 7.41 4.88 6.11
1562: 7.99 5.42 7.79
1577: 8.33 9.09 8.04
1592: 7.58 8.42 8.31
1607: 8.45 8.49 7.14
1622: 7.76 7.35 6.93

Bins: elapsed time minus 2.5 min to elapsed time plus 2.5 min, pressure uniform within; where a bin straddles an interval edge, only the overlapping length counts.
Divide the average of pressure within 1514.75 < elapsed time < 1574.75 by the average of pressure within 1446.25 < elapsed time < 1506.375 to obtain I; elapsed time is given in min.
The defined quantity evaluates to 0.83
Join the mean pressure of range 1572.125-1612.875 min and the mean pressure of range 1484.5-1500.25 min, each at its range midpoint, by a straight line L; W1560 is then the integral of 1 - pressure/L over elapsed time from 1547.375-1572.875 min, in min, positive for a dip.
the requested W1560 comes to 7.0 min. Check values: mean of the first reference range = 10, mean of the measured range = 6.43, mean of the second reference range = 8.3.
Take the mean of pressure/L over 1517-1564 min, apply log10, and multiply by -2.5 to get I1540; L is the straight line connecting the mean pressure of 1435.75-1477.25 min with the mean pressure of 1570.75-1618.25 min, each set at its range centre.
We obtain 0.05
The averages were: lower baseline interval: 9.51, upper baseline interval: 8.2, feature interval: 8.35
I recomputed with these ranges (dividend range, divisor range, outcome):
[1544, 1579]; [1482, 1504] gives 0.69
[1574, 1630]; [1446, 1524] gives 0.82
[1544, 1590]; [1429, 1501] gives 0.76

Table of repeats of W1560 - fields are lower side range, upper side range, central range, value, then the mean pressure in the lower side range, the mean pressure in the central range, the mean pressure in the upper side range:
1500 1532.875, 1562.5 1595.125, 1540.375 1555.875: 3.7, 10.1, 6.77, 7.74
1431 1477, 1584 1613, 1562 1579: 2.4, 9.46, 7.27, 8.22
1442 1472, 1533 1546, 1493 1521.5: -3.1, 9.64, 10.2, 8.87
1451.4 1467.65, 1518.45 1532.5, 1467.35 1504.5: 0.8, 9.98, 9.75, 9.98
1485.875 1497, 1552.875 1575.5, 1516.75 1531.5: -2.6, 9.96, 10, 6.75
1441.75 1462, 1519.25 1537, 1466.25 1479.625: -0.1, 9.28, 9.51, 9.87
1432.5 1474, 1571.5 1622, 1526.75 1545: -1.2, 9.54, 9.32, 8.16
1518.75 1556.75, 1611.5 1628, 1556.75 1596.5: 1.9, 8.46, 7.67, 7.62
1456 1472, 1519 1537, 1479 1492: 0.4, 10.1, 9.77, 9.88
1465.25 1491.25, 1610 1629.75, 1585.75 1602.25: -0.1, 9.71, 8.06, 7.66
